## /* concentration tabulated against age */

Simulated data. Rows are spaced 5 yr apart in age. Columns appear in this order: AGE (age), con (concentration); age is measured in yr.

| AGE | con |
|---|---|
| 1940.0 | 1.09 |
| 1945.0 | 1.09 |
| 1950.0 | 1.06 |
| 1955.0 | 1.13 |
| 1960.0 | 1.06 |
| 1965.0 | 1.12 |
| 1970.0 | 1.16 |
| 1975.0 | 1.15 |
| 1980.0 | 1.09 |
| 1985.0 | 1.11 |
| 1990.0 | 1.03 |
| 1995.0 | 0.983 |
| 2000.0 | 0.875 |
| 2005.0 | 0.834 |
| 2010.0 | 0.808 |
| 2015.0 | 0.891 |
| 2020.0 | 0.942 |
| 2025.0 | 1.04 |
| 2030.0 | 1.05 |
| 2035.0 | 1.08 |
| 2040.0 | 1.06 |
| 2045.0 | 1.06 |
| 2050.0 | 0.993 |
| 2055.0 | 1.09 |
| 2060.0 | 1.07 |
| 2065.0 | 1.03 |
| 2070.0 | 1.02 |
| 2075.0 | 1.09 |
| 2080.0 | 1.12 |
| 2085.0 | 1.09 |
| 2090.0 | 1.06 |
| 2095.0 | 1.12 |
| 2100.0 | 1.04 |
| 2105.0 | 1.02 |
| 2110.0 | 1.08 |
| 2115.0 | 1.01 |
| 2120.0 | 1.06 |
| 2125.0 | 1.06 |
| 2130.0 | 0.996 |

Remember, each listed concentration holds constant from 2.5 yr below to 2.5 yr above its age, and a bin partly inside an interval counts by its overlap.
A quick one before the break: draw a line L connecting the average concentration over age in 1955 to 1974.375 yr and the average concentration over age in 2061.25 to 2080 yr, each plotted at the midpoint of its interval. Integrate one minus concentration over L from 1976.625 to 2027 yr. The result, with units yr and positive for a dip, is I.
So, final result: 6.2 yr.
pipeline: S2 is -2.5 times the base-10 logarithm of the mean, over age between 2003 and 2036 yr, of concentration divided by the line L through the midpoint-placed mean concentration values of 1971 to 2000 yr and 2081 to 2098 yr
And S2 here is 0.135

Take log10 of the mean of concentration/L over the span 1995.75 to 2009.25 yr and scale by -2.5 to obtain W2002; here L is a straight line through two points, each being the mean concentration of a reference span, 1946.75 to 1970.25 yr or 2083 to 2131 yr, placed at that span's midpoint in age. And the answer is 0.248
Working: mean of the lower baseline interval 1.1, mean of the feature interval 0.865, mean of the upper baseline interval 1.06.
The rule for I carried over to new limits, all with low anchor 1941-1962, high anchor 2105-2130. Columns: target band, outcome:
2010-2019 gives 1.6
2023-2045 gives 0.1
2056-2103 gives -0.8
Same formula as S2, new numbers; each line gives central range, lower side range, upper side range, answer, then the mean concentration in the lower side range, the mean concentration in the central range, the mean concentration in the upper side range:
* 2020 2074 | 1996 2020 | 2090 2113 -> -0.10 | 0.87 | 1.05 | 1.06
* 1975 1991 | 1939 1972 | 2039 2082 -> 0.00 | 1.1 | 1.09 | 1.06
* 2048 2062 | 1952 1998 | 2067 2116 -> 0.02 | 1.09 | 1.05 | 1.07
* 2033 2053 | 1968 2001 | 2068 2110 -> 0.02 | 1.06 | 1.05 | 1.07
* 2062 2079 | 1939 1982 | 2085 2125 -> 0.02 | 1.11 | 1.05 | 1.06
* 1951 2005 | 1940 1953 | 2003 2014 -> -0.11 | 1.08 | 1.06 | 0.83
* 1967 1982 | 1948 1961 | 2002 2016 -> -0.14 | 1.09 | 1.13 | 0.84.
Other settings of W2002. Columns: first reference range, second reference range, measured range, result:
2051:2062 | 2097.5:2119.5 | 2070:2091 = -0.029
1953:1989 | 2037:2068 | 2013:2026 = 0.134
